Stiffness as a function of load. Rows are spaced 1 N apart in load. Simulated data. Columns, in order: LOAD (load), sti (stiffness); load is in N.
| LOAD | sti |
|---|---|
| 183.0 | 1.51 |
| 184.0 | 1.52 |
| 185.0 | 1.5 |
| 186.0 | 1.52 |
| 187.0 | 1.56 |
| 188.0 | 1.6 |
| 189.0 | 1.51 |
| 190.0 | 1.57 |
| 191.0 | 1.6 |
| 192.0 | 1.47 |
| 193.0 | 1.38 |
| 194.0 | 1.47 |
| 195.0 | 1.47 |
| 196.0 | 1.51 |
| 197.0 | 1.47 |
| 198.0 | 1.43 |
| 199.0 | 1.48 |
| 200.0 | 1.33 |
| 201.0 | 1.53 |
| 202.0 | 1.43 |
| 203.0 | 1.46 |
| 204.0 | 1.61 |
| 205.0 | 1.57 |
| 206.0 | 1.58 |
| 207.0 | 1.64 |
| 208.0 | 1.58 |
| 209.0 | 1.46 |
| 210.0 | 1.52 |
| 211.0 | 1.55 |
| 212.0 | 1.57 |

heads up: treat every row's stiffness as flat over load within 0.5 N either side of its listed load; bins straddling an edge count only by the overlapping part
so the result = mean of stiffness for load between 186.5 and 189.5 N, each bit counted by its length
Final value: 1.56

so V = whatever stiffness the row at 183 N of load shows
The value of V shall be 1.51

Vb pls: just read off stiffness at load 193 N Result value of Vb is 1.38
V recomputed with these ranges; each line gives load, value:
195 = 1.47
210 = 1.52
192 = 1.47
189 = 1.51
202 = 1.43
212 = 1.57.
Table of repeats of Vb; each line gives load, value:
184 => 1.52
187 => 1.56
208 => 1.58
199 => 1.48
